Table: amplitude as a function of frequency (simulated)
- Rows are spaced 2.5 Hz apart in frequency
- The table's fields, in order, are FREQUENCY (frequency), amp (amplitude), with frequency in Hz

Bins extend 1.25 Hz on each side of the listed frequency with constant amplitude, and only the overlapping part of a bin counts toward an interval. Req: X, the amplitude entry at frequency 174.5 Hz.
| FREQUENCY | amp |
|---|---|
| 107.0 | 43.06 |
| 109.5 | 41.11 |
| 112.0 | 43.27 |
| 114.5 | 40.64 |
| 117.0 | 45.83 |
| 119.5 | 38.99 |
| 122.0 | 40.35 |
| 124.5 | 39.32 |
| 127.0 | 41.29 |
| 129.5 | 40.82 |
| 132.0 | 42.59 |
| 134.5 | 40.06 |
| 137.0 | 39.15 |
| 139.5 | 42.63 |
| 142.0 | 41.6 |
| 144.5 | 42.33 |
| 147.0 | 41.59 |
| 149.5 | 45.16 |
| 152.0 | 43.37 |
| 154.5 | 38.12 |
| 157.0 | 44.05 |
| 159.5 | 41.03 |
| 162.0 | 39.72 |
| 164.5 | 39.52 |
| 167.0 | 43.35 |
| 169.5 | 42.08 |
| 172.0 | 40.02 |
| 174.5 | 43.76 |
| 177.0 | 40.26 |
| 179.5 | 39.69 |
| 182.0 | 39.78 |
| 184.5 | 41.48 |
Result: 43.76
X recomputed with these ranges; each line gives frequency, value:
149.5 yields 45.16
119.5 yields 38.99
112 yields 43.27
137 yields 39.15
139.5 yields 42.63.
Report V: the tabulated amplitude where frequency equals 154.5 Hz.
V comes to 38.12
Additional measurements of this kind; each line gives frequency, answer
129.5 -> 40.82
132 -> 42.59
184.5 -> 41.48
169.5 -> 42.08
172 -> 40.02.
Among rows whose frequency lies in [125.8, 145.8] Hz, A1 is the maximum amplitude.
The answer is 42.63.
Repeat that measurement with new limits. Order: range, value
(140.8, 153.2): 45.16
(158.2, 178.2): 43.76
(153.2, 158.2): 44.05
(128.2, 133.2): 42.59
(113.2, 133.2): 45.83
